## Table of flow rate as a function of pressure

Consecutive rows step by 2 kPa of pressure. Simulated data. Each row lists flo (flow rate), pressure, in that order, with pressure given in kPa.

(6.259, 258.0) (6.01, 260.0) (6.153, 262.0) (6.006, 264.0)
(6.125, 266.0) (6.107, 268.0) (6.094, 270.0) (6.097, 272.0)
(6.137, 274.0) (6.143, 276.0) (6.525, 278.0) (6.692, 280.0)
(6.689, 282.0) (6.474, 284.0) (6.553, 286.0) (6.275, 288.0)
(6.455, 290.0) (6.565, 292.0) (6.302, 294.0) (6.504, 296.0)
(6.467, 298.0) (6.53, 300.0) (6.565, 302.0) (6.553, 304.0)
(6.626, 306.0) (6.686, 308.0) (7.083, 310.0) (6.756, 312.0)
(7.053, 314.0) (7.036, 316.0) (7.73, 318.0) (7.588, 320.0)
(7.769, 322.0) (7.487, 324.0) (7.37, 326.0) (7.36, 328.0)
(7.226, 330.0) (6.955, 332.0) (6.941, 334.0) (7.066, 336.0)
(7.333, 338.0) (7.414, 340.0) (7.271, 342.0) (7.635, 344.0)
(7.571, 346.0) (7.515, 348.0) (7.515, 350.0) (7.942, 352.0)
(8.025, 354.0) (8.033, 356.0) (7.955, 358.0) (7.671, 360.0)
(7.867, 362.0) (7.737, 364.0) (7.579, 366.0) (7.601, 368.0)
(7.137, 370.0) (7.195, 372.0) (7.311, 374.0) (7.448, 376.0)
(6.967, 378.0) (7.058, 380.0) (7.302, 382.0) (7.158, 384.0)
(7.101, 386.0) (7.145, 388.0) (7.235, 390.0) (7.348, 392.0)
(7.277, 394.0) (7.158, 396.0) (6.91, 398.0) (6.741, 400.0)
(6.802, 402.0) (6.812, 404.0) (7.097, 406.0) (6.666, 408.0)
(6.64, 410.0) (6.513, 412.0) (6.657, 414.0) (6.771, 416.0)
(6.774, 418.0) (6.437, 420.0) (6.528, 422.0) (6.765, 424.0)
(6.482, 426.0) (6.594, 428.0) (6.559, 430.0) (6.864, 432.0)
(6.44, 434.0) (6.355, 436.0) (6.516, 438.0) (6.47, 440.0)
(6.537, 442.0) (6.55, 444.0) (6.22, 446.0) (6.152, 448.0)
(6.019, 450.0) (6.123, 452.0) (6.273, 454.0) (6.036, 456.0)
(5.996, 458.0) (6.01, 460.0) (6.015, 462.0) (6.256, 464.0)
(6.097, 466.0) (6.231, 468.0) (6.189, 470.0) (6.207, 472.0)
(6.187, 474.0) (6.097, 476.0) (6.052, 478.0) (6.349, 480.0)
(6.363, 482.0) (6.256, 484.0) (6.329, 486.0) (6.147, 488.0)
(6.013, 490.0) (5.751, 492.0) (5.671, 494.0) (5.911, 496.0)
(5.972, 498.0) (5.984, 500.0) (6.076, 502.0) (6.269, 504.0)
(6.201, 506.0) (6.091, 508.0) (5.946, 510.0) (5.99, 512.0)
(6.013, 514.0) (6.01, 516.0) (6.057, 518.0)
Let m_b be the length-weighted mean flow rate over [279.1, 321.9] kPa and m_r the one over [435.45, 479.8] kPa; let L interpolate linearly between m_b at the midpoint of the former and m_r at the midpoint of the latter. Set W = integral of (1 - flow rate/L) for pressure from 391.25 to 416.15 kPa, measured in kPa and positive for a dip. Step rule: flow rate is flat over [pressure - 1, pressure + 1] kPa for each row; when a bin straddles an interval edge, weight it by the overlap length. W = -1.9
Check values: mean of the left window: 6.75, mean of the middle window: 6.88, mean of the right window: 6.21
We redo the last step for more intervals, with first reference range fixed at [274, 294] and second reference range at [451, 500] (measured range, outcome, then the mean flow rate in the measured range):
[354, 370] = -3.6 kPa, 7.75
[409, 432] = -1.5 kPa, 6.62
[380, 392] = -1.8 kPa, 7.19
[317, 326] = -1.7 kPa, 7.61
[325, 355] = -5.0 kPa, 7.41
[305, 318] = -1.1 kPa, 6.94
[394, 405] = -1.2 kPa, 6.92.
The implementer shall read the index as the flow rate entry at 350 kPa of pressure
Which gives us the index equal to 7.515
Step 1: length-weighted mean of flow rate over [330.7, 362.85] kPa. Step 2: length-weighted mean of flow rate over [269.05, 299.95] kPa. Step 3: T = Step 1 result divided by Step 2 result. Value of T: 1.2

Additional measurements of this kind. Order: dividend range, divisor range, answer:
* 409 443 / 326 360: 0.88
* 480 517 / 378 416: 0.87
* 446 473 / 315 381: 0.82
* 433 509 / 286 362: 0.86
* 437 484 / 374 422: 0.89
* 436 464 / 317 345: 0.85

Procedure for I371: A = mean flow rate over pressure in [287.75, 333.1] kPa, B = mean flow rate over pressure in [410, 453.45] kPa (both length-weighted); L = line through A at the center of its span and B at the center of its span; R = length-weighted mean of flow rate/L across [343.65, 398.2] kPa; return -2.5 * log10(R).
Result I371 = -0.11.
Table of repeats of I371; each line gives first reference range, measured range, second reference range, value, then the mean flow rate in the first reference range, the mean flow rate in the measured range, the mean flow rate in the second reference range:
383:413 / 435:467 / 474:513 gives 0.04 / 6.97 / 6.23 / 6.08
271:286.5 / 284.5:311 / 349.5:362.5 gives 0.04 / 6.41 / 6.55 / 7.87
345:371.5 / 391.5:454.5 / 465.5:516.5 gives 0.05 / 7.69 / 6.62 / 6.09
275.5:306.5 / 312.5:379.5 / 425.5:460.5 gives -0.16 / 6.5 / 7.46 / 6.35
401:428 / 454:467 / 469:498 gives 0.04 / 6.68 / 6.08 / 6.1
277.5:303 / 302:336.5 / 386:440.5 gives -0.09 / 6.51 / 7.12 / 6.77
